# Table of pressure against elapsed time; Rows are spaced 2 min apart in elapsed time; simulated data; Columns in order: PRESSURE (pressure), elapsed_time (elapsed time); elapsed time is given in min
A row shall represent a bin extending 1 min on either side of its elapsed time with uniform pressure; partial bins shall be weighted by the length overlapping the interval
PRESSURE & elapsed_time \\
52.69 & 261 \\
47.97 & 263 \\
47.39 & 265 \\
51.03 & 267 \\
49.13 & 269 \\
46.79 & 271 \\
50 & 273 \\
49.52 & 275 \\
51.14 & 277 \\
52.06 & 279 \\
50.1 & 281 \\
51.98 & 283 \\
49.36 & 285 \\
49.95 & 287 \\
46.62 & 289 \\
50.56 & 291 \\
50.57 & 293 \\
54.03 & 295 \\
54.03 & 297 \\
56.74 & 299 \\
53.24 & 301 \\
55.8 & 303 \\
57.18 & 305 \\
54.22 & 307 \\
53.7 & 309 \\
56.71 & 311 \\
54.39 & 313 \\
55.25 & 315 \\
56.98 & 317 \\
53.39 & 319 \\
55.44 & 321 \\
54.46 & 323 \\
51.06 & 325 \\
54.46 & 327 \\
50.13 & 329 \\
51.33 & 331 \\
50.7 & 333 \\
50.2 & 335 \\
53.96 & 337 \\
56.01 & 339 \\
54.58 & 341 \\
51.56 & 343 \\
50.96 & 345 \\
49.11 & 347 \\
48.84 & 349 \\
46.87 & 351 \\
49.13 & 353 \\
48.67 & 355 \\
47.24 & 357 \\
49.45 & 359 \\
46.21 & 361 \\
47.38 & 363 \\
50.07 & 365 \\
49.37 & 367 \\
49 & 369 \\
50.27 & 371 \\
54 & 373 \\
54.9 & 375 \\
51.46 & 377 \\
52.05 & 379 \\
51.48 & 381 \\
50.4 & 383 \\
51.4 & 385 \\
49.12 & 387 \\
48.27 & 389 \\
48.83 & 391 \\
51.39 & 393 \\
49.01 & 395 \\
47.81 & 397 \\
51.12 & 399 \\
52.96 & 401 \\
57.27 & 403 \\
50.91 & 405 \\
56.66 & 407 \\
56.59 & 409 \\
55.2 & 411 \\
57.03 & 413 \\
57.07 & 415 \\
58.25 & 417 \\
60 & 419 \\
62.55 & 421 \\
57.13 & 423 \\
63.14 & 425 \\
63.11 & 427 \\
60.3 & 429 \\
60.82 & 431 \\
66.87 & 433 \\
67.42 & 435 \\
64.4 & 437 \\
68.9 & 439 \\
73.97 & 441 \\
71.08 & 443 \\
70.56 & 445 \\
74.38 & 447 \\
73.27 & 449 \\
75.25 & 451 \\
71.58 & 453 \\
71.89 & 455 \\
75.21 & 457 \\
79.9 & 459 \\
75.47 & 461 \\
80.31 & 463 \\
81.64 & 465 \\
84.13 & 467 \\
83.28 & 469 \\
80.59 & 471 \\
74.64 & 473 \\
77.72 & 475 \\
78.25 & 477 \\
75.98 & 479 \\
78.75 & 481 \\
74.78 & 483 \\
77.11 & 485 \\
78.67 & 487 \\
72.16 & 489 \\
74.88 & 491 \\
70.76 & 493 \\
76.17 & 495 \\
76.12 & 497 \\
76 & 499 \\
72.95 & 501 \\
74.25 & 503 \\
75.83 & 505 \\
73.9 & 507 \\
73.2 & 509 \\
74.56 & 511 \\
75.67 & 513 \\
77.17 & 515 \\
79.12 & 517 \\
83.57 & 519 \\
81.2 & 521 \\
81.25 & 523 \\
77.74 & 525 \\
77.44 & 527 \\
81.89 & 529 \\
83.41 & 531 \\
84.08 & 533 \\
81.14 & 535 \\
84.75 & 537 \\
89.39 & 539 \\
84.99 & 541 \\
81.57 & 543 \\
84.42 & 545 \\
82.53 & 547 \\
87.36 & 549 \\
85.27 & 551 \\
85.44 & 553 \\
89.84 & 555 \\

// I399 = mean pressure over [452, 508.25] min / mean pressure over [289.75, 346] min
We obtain 1.43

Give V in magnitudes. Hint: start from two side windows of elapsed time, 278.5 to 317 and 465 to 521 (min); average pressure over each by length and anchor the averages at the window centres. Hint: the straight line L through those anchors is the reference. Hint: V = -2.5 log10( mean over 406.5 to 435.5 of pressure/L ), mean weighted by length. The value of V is 0.136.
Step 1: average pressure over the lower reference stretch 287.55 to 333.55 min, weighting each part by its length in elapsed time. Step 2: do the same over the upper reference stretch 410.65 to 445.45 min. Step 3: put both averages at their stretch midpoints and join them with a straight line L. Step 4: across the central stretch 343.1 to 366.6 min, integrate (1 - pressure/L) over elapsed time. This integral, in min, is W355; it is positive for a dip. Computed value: 3.49 min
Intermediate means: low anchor 53.5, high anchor 63.2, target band 48.7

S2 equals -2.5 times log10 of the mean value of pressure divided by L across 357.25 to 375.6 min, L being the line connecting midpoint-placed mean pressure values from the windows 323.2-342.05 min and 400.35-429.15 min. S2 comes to 0.10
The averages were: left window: 52.6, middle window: 49.9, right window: 57.9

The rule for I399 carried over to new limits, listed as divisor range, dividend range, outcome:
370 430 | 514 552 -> 1.52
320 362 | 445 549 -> 1.53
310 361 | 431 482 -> 1.44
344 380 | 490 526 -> 1.54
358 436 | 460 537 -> 1.44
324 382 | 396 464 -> 1.27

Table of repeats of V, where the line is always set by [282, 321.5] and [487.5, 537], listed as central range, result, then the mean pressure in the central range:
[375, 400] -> 0.246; 50.4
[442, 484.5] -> -0.069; 76.6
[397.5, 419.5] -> 0.183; 55.5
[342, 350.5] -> 0.173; 49.9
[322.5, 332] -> 0.084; 52.2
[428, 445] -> 0.030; 66.9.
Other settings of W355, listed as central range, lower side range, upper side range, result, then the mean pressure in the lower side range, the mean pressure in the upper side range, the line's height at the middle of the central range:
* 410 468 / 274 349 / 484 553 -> 0.8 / 52.7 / 79.2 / 69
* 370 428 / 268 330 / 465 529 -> 9.7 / 52.5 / 77.2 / 65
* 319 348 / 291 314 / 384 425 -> 1.0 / 54.4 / 54.2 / 54.3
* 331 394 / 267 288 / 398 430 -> 4.9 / 50.1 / 57.5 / 54.7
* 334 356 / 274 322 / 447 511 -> 3.0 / 53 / 76.2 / 59.1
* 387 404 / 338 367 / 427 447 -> 2.3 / 49.7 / 67.3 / 58.7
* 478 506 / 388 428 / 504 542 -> -0.8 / 55.2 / 80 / 73.3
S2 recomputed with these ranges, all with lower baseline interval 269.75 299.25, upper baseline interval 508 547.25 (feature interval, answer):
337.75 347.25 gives 0.10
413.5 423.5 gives 0.14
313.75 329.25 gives 0.02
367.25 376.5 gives 0.19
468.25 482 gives -0.06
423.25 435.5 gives 0.09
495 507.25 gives 0.04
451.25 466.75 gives -0.06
